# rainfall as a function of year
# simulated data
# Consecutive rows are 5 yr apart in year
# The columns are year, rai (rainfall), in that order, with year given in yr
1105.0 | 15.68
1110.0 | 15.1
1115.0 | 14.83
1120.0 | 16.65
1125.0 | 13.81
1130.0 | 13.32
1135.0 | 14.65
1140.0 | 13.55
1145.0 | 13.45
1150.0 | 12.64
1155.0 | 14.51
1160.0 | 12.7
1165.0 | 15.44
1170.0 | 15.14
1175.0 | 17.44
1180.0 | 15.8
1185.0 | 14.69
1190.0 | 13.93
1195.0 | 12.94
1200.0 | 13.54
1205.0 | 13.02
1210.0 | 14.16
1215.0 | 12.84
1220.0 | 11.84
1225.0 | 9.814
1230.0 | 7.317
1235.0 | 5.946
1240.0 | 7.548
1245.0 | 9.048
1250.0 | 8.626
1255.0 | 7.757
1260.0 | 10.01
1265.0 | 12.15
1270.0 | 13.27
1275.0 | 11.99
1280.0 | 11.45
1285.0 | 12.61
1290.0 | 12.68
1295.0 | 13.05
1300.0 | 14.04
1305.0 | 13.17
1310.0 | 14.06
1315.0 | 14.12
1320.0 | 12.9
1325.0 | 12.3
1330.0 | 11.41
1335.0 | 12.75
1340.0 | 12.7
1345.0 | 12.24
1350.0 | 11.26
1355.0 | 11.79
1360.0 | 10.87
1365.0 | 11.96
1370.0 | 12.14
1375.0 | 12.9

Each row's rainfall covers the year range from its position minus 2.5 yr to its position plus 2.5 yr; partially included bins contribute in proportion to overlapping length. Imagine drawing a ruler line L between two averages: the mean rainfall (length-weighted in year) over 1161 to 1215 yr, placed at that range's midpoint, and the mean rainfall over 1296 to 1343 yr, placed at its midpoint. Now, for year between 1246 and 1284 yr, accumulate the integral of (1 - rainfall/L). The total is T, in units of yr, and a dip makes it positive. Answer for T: 8.0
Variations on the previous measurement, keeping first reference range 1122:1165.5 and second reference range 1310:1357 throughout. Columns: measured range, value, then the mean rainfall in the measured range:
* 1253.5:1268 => 3.0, 10.2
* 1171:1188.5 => -3.0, 15.8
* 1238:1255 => 6.1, 8.34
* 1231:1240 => 4.5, 6.62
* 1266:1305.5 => 0.2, 12.7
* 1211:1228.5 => 2.3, 11.5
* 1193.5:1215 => 0.0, 13.4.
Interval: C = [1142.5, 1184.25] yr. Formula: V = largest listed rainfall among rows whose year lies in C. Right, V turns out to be 17.44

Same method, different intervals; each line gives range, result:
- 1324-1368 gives 12.75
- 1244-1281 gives 13.27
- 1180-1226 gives 15.8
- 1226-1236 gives 7.317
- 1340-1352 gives 12.7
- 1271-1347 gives 14.12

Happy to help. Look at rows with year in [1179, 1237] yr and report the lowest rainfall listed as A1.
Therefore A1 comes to 5.946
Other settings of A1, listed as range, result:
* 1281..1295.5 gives 12.61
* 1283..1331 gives 11.41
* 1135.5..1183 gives 12.64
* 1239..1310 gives 7.548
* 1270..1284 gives 11.45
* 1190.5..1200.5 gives 12.94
